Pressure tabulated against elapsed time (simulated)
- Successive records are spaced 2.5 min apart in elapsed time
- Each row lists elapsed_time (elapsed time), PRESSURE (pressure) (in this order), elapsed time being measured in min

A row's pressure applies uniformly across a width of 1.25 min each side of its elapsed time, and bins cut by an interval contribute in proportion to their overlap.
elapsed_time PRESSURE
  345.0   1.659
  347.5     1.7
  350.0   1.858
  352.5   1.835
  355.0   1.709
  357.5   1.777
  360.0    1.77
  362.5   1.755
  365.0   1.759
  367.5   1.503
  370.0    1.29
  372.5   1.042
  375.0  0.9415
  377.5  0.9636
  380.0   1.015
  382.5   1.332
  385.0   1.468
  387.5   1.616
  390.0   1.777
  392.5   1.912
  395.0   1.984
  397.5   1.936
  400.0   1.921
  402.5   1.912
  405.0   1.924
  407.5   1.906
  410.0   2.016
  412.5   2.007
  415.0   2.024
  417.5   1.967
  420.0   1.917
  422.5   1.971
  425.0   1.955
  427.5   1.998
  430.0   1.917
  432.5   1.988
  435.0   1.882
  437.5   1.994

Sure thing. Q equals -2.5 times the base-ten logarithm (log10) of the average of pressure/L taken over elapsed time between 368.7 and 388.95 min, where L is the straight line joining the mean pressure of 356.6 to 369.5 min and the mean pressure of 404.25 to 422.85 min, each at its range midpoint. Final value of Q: 0.41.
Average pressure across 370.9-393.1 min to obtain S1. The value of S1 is 1.32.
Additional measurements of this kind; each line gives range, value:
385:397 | 1.79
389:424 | 1.94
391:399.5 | 1.94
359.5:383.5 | 1.32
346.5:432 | 1.72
